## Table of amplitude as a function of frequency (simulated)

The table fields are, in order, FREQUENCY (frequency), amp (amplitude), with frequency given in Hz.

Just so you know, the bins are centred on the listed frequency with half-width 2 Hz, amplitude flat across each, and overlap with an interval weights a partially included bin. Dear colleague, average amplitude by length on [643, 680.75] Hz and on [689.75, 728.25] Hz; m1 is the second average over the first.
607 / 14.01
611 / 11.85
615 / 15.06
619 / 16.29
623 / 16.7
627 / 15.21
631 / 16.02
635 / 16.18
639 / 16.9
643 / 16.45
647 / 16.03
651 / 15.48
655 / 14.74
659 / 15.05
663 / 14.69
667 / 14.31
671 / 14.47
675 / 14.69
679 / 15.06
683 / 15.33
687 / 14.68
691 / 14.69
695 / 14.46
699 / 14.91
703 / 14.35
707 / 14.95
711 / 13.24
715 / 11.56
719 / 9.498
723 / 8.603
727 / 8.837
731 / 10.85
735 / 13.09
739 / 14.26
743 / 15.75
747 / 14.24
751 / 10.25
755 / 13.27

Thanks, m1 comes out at 0.83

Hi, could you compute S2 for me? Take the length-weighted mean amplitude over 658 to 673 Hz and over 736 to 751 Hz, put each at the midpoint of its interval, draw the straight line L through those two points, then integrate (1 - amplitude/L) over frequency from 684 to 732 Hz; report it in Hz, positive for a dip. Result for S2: 5.59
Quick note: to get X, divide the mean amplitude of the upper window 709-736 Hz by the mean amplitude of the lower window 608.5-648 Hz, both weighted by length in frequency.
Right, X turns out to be 0.7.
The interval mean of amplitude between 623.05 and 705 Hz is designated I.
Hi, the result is 15.2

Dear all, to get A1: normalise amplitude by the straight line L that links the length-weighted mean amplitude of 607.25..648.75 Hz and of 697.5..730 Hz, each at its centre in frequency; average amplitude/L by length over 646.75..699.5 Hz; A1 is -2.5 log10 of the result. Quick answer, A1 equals -0.09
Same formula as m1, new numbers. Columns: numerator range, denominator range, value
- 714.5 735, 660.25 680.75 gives 0.69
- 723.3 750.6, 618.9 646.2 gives 0.77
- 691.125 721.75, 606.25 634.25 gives 0.88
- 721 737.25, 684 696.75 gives 0.71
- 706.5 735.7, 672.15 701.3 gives 0.75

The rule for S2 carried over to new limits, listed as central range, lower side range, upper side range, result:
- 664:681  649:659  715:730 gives -1.3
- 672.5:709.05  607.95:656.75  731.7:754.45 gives -1.0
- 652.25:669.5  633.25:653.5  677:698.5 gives 1.0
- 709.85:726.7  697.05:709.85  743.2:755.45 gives 4.4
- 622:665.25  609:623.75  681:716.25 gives -3.2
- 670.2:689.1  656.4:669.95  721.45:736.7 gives -1.8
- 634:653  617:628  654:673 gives -1.0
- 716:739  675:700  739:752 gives 5.7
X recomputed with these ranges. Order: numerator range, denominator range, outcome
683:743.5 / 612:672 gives 0.83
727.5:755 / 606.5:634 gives 0.85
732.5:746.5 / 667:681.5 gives 0.97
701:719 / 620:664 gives 0.83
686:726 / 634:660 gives 0.82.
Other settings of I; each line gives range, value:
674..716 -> 14.4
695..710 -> 14.6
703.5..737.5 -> 11.5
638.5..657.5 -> 15.8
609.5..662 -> 15.6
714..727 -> 9.6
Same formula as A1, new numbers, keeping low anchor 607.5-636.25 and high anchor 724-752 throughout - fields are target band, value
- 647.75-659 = -0.053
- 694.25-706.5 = -0.102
